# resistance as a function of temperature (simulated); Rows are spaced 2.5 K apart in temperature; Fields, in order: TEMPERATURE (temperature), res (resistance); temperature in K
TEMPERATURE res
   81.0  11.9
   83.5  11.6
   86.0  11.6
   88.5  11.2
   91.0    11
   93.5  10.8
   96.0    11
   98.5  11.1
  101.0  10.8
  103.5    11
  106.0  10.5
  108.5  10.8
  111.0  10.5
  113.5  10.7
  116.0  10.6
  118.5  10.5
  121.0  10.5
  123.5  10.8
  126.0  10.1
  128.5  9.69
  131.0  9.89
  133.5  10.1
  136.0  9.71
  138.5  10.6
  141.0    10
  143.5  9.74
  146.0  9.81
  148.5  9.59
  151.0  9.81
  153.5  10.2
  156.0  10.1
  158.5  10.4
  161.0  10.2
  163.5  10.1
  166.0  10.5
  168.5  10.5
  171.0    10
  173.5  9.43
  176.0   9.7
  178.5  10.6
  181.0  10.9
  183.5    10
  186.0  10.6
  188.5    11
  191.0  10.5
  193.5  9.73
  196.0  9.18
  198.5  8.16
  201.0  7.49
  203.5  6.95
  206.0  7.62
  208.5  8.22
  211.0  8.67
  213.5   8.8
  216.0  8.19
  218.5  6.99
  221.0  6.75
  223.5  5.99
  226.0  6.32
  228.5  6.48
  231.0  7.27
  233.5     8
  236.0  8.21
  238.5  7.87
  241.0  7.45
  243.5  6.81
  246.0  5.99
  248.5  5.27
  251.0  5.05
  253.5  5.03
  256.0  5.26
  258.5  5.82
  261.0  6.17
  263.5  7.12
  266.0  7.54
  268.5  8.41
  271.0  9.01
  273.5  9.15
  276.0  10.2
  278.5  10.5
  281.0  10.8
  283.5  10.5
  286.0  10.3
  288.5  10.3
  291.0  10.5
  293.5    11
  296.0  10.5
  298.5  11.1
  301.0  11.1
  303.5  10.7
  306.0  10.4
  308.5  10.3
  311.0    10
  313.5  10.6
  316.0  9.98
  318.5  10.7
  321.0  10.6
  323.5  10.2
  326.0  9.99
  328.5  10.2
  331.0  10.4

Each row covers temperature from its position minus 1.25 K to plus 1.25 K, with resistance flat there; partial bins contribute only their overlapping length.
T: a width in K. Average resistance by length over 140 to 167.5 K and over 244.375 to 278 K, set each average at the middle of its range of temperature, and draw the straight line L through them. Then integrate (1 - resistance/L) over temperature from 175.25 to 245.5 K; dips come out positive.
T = 1.2 K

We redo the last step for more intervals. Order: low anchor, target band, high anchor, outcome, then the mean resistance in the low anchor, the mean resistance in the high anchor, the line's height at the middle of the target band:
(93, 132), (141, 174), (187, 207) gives -1.30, 10.6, 8.87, 9.67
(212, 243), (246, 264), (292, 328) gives 5.95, 7.36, 10.5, 8.41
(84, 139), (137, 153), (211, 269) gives -0.49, 10.6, 6.84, 9.64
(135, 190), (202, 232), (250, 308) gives 7.08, 10.2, 9.01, 9.62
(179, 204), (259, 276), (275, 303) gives 3.96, 9.56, 10.6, 10.4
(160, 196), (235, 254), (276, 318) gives 7.13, 10.2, 10.5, 10.4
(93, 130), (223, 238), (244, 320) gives 3.68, 10.6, 8.96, 9.46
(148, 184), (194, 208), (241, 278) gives 1.53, 10.1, 7.01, 8.97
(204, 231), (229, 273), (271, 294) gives 9.77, 7.38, 10.3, 8.87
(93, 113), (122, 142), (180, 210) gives 0.34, 10.8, 9.18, 10.3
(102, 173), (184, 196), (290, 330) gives 0.02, 10.2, 10.5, 10.3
